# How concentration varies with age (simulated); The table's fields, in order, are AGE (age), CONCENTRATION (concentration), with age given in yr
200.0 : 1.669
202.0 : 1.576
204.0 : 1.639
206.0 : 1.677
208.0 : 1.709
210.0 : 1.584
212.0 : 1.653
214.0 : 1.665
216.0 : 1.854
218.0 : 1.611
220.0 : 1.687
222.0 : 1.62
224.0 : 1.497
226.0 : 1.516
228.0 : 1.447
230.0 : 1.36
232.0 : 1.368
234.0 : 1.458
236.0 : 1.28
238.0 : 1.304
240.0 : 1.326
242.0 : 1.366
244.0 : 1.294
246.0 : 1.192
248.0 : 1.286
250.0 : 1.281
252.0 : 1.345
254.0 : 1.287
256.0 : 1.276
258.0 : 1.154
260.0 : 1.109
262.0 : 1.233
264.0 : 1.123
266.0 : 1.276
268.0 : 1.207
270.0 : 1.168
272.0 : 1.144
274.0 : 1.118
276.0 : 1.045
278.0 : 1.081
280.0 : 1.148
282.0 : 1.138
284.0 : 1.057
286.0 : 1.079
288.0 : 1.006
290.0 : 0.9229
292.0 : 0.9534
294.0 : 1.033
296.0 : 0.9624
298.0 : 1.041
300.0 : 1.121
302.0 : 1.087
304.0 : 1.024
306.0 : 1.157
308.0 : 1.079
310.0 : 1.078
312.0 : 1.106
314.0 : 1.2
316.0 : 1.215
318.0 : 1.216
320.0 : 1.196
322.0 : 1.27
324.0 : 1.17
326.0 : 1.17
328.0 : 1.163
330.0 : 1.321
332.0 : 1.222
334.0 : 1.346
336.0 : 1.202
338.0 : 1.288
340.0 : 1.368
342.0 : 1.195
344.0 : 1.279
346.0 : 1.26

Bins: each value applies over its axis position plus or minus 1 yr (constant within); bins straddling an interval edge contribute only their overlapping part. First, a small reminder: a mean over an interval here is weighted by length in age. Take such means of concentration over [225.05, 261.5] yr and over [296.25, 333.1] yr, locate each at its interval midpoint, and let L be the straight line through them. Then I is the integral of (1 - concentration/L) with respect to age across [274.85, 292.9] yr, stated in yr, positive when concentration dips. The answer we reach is 2.6 yr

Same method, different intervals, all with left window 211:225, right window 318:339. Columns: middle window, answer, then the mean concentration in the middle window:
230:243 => 1.9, 1.35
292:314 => 4.3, 1.07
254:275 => 4.2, 1.19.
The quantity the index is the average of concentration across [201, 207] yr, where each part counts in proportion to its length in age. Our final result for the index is 1.63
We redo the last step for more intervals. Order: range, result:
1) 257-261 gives 1.13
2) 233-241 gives 1.34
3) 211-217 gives 1.72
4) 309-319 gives 1.16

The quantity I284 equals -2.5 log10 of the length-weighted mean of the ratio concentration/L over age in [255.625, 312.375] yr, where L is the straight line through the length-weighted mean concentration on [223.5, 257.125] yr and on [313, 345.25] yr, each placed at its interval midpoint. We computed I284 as 0.176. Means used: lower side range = 1.34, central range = 1.1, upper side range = 1.24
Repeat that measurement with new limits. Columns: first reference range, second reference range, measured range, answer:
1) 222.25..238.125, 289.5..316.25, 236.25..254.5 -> 0.04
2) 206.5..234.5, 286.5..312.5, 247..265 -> 0.09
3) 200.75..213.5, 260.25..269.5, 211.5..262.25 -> 0.01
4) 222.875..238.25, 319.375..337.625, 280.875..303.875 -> 0.24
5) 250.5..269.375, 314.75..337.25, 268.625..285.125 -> 0.10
